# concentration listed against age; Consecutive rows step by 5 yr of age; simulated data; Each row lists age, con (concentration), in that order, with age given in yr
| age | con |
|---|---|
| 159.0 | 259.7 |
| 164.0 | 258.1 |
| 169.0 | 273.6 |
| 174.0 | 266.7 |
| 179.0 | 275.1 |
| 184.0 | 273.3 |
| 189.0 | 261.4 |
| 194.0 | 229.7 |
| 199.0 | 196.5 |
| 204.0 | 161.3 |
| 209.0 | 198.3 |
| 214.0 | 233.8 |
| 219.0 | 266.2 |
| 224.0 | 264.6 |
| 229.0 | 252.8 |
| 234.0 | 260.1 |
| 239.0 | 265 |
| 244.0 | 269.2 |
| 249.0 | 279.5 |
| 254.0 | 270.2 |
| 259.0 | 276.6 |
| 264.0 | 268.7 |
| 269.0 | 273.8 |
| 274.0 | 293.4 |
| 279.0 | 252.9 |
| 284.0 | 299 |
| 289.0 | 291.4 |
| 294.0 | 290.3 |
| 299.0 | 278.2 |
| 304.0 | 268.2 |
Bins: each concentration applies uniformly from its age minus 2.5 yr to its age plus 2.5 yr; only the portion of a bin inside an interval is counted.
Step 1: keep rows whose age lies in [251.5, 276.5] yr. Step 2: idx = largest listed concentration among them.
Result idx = 293.4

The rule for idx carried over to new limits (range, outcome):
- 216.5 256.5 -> 279.5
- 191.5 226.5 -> 266.2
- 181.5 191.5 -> 273.3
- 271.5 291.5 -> 299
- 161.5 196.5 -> 275.1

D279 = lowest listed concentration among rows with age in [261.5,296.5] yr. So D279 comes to 252.9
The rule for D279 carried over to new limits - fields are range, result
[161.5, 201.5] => 196.5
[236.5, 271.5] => 265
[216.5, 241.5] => 252.8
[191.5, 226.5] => 161.3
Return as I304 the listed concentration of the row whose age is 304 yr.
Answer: 268.2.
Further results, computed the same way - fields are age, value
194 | 229.7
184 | 273.3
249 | 279.5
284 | 299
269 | 273.8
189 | 261.4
